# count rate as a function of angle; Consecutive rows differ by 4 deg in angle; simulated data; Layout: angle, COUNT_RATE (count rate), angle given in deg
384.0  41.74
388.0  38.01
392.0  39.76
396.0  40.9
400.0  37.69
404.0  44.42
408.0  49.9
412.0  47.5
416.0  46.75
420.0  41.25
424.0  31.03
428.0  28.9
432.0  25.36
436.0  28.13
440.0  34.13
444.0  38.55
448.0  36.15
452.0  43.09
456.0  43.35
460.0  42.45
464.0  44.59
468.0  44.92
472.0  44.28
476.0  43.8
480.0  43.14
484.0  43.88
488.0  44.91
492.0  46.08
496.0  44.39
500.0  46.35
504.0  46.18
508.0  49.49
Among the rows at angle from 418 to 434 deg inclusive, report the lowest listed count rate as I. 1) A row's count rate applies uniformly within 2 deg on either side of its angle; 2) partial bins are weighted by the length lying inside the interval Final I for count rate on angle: 25.36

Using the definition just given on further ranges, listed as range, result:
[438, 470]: 34.13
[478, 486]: 43.14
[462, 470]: 44.59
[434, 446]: 28.13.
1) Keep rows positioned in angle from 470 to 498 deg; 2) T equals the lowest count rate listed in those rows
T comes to 43.14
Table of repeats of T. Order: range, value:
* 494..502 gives 44.39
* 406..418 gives 46.75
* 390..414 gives 37.69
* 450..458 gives 43.09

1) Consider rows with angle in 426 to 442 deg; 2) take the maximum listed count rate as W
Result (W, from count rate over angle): 34.13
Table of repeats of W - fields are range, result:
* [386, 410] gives 49.9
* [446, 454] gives 43.09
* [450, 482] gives 44.92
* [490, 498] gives 46.08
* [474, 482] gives 43.8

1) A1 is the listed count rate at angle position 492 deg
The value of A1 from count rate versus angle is 46.08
